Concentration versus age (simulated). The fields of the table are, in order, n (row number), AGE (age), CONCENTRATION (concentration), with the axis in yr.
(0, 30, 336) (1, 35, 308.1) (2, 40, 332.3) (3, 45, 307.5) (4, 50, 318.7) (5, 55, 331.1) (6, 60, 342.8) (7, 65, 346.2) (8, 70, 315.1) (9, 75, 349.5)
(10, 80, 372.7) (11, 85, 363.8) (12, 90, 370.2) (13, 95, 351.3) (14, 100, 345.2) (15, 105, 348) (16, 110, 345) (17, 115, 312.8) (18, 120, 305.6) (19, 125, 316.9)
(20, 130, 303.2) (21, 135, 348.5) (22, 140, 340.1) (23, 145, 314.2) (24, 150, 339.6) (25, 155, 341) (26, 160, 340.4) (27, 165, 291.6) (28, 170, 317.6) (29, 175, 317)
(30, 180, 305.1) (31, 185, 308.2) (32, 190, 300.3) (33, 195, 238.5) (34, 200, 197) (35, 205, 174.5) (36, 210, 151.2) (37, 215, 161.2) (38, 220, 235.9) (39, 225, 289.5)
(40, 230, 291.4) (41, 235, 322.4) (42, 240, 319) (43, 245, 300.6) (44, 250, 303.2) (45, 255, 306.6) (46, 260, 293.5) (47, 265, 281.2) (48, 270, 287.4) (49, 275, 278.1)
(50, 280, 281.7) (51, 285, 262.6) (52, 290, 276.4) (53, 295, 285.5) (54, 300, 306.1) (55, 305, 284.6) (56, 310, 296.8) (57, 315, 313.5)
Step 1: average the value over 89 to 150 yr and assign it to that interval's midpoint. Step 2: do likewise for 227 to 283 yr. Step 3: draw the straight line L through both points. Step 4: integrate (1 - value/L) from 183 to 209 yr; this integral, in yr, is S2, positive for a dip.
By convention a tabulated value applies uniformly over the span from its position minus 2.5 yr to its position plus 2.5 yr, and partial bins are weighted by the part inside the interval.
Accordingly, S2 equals 6.3 yr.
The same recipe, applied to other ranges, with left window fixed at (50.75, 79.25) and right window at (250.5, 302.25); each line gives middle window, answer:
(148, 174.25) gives -0.9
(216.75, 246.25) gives 0.8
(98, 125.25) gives -0.2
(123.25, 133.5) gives 0.3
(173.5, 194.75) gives 0.6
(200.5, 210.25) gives 4.2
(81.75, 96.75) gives -1.4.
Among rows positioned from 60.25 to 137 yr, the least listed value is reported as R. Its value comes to 303.2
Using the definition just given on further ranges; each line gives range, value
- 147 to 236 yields 151.2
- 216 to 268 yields 235.9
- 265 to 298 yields 262.6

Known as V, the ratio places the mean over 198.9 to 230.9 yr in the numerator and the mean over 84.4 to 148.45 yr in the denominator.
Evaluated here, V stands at 0.6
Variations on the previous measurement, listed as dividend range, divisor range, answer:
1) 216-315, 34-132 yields 0.86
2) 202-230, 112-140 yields 0.66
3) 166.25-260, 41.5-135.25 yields 0.80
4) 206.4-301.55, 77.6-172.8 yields 0.82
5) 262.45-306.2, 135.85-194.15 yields 0.89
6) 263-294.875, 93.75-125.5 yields 0.84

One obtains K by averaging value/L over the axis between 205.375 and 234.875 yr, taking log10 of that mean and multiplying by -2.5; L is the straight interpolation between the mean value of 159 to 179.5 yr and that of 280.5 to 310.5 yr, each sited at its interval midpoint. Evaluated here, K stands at 0.29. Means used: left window 314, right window 284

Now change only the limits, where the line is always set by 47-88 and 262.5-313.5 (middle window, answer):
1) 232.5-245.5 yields -0.07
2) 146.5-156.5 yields -0.06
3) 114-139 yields 0.03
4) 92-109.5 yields -0.05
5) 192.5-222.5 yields 0.50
